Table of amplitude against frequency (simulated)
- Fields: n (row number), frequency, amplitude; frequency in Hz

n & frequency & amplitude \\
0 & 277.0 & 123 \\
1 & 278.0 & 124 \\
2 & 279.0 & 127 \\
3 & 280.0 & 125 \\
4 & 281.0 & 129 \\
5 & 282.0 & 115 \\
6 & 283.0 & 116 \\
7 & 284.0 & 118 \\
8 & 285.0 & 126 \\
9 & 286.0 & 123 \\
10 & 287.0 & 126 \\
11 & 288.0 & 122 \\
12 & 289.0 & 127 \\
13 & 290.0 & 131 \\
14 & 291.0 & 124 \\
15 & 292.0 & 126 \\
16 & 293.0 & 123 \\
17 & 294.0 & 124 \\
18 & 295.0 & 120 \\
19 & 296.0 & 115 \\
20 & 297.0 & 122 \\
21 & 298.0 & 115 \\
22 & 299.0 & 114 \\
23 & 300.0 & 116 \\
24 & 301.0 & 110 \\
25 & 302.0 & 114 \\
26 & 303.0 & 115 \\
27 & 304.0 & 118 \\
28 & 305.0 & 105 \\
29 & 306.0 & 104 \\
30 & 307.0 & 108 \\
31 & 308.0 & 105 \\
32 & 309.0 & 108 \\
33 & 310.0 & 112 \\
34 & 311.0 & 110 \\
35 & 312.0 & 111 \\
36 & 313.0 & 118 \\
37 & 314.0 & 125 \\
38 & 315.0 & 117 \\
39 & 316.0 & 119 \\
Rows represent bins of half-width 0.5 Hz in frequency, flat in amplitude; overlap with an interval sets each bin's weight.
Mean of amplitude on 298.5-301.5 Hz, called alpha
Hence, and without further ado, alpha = 113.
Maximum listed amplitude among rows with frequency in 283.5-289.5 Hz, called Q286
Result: 127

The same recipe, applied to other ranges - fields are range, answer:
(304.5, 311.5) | 112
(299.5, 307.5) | 118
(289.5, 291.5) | 131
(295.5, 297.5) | 122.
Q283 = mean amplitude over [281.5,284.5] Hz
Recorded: 116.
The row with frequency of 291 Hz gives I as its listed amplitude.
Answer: 124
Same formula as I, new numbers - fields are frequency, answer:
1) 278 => 124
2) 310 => 112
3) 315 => 117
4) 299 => 114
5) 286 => 123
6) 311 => 110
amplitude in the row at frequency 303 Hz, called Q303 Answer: 115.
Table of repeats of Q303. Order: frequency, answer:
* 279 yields 127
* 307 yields 108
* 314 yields 125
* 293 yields 123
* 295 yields 120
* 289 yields 127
